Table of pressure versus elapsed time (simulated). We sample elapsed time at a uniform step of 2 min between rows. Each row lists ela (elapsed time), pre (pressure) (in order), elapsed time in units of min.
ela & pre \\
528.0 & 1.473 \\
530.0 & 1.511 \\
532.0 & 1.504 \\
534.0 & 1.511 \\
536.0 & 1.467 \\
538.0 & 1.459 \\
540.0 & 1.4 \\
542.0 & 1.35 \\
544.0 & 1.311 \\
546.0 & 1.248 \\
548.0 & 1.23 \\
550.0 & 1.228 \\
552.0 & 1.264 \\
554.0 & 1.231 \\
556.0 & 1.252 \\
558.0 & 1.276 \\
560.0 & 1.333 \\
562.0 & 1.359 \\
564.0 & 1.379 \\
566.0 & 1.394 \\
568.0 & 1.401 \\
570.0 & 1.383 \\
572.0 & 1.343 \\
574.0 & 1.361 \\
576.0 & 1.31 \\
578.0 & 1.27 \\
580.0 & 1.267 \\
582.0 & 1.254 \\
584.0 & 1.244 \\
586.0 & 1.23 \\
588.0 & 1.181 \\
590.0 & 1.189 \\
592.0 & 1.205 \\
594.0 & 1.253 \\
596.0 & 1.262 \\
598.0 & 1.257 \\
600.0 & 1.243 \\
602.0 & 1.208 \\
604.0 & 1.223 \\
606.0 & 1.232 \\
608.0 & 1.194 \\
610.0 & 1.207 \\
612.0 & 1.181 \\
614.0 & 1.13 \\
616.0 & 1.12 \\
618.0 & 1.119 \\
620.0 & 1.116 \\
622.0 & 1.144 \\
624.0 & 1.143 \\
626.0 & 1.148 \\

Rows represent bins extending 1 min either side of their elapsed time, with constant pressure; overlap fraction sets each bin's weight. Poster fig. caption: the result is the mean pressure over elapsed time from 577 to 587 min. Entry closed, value 1.25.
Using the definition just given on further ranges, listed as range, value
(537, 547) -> 1.35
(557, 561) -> 1.3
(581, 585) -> 1.25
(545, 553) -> 1.24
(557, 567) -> 1.35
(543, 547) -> 1.28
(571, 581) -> 1.31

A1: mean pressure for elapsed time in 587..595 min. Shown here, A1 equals 1.21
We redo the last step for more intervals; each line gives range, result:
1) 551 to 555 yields 1.25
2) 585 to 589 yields 1.21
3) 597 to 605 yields 1.23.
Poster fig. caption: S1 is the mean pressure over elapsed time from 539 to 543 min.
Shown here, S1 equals 1.38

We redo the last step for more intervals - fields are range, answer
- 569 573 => 1.36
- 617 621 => 1.12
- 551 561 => 1.27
